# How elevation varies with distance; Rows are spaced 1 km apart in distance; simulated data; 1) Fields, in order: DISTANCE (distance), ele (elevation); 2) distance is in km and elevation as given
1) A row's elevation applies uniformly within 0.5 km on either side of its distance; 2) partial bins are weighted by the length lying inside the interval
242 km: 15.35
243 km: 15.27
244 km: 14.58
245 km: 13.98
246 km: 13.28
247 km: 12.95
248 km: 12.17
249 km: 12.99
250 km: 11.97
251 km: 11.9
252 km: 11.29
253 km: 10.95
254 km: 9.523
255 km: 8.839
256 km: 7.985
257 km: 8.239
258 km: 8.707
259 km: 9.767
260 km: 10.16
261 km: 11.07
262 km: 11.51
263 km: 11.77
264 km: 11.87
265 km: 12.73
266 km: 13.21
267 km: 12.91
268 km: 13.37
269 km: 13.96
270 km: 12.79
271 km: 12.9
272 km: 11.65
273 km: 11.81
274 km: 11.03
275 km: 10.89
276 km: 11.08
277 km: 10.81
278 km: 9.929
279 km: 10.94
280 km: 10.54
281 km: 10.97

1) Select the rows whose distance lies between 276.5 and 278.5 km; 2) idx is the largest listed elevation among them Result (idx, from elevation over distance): 10.81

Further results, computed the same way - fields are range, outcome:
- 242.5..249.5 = 15.27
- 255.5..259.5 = 9.767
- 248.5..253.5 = 12.99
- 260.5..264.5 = 11.87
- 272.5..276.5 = 11.81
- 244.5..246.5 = 13.98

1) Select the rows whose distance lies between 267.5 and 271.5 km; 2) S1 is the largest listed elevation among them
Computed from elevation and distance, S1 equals 13.96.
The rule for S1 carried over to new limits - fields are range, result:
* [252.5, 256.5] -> 10.95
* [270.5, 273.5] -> 12.9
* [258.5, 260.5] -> 10.16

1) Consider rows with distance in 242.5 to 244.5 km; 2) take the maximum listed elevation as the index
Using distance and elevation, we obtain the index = 15.27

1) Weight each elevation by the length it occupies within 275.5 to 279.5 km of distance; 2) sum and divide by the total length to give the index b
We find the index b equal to 10.7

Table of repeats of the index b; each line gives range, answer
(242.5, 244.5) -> 14.9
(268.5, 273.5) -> 12.6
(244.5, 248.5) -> 13.1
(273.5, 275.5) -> 11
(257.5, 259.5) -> 9.24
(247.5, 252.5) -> 12.1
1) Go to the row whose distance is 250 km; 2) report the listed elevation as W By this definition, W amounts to 11.97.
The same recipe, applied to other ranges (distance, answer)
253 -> 10.95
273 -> 11.81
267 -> 12.91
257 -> 8.239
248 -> 12.17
